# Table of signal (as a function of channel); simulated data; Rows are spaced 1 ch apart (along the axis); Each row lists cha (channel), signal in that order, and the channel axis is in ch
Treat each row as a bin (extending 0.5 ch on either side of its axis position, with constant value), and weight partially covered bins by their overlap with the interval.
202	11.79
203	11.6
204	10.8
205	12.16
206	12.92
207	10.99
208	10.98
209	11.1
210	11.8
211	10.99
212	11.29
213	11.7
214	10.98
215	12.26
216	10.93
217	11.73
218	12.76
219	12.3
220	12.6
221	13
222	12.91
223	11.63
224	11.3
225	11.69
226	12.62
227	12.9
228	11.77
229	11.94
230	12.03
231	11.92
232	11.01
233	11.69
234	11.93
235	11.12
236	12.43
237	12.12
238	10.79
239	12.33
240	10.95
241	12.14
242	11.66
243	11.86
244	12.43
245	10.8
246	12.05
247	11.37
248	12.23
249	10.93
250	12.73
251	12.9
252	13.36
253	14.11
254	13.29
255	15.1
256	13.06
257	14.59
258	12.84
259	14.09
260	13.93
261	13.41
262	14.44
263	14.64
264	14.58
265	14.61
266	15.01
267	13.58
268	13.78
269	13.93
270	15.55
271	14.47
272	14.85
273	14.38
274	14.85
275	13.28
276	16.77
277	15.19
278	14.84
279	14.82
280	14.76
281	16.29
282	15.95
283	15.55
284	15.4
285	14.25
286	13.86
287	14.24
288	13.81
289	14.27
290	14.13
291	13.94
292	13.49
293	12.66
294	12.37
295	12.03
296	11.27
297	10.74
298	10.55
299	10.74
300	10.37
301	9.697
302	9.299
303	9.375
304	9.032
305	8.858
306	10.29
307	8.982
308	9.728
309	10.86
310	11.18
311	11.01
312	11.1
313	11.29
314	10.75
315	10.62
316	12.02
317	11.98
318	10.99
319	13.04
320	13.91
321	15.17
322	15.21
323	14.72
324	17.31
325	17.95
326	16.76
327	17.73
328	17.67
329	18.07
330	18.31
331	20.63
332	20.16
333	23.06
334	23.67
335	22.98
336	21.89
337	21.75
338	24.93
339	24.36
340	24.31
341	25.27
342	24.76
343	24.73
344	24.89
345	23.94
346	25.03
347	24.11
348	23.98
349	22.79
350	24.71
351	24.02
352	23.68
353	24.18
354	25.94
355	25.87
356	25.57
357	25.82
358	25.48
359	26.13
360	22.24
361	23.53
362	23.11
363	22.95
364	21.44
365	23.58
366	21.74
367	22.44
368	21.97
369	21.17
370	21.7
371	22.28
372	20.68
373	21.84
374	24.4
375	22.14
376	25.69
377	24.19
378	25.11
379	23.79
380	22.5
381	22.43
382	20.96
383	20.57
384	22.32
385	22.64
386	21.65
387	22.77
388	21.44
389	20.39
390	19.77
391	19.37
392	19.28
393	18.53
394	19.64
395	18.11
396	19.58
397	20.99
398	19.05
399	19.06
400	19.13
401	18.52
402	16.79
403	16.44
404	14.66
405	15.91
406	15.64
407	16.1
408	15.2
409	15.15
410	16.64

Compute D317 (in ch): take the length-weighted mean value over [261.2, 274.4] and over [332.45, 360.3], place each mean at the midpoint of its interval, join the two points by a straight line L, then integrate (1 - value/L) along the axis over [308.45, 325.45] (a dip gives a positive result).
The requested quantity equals 6.4 ch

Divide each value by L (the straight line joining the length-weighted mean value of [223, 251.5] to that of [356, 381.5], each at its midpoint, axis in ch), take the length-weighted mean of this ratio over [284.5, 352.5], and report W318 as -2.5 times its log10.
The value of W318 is 0.18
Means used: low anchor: 11.8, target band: 16.3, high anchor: 23.2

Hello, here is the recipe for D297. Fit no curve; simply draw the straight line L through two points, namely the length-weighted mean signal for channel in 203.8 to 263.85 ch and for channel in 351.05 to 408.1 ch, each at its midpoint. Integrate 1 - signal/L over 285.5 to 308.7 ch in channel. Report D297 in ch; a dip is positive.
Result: 6.8 ch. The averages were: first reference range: 12.3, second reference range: 21.4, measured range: 11.5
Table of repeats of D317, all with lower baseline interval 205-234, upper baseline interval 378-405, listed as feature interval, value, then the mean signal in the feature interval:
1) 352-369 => -4.8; 23.8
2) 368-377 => -1.6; 22.6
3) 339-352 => -4.7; 24.4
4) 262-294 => 0.2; 14.5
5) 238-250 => 1.2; 11.7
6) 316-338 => -1.0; 17.8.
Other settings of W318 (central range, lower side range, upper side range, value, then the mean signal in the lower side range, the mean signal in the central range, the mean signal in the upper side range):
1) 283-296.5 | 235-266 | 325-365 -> 0.25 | 12.9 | 13.6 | 23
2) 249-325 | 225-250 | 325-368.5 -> 0.24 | 11.8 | 13.1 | 23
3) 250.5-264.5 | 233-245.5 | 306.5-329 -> -0.15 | 11.7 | 13.9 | 13.3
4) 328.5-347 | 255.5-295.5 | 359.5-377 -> -0.16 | 14.3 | 23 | 22.6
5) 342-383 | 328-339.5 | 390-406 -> -0.17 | 21.6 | 23.5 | 18.3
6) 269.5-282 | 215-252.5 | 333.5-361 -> 0.10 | 12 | 15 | 24.3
